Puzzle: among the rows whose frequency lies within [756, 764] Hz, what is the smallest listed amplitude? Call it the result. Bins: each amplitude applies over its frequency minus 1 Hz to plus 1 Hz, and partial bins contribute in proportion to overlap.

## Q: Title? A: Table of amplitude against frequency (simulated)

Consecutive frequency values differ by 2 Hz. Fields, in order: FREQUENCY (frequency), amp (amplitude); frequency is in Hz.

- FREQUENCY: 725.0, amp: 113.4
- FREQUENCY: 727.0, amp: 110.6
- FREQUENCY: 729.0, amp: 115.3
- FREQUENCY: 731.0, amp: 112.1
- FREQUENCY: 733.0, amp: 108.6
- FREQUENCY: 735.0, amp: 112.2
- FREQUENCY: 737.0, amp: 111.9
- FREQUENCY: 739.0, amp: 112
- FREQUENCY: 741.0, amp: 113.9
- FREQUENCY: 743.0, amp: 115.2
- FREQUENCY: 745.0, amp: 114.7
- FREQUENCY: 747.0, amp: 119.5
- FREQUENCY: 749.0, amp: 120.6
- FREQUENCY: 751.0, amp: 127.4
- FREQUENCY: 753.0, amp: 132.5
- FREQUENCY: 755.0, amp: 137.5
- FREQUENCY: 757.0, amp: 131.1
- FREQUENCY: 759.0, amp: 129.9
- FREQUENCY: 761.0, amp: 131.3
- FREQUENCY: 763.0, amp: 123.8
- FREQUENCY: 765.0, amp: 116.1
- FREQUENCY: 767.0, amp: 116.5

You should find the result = 123.8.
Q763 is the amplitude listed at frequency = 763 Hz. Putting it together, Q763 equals 123.8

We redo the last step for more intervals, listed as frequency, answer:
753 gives 132.5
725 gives 113.4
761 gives 131.3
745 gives 114.7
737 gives 111.9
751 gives 127.4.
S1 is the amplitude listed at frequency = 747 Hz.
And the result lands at 119.5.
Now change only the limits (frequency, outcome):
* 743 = 115.2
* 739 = 112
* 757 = 131.1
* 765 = 116.1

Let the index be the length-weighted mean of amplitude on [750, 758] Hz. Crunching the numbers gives 132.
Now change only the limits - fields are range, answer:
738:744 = 114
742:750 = 118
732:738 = 111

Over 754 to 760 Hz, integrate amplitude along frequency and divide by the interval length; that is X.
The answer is 133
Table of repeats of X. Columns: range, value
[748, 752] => 124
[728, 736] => 112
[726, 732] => 113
